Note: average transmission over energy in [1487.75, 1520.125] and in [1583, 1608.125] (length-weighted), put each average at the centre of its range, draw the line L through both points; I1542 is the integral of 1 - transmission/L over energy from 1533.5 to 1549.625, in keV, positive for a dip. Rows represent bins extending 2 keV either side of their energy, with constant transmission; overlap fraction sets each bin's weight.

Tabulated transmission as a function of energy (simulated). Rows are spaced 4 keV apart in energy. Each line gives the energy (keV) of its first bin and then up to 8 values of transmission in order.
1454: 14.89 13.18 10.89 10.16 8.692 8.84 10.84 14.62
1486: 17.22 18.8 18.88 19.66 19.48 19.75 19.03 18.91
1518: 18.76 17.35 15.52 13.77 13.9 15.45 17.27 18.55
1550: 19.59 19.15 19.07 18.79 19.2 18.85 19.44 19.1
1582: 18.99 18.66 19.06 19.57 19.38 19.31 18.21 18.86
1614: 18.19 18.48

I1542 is 1.9 keV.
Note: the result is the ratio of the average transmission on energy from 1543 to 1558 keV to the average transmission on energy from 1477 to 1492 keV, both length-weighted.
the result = 1.21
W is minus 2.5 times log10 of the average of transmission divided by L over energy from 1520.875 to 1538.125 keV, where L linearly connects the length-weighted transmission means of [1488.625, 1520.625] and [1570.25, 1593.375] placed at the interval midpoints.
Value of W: 0.26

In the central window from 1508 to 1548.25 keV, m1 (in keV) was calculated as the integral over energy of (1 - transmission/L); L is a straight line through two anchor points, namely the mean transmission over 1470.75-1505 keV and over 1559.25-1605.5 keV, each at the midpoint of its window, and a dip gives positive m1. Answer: 0.83 keV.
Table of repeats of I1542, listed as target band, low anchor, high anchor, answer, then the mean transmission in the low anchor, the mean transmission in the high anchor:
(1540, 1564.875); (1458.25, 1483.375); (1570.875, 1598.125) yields -2.9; 10.8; 19.1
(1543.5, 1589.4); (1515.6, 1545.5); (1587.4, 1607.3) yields -3.3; 16.2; 19.1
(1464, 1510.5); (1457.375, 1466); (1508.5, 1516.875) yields 0.3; 11.4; 18.9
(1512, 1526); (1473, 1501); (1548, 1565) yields -0.4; 15.9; 19.2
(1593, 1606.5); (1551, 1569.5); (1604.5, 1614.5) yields -0.4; 19.1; 18.5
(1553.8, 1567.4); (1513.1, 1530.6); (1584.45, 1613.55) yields -0.8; 17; 19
